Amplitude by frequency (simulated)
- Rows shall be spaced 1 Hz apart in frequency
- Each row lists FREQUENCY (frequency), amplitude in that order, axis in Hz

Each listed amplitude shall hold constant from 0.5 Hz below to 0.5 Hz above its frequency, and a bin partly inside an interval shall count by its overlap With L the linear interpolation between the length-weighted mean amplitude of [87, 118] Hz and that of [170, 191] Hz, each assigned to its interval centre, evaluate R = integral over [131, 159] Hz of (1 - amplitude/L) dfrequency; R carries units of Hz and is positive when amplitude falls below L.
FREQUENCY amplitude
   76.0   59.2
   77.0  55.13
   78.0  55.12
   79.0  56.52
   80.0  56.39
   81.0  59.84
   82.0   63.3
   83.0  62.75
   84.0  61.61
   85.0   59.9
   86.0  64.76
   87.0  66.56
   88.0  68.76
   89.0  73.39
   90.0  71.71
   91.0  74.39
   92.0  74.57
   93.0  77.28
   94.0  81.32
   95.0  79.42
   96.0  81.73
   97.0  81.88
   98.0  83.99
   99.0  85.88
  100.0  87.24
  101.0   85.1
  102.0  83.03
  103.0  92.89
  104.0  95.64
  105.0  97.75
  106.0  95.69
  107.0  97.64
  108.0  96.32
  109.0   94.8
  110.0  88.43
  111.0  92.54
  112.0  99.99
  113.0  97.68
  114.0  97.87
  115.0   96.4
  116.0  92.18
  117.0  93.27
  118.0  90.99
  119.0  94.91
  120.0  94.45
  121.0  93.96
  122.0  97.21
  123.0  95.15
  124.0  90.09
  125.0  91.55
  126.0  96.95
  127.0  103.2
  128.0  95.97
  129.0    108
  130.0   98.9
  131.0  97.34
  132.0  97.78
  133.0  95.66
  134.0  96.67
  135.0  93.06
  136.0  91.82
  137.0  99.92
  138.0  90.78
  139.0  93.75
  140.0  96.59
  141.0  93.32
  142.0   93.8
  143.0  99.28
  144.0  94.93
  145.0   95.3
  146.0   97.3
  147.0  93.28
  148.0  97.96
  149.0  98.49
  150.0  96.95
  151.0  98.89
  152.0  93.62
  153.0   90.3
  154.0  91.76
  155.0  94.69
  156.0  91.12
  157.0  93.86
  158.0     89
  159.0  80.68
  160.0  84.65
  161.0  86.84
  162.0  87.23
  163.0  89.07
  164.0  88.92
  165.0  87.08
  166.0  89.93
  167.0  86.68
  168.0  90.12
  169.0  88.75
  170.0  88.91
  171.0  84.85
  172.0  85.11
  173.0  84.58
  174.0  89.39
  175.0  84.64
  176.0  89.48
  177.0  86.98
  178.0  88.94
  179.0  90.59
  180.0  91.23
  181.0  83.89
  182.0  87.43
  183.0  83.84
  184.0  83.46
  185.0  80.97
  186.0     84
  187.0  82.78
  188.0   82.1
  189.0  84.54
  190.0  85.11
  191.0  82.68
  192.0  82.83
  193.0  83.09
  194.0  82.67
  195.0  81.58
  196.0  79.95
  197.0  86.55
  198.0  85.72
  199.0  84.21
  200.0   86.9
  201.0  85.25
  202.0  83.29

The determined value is -2.7 Hz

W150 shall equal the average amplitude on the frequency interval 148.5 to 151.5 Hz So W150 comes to 98.1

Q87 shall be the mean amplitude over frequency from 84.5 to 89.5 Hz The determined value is 66.7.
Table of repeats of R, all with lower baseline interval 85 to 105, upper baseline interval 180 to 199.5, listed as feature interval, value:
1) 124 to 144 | -3.73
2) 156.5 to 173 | -0.98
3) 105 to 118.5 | -2.50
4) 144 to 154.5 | -1.73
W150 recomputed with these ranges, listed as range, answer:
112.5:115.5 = 97.3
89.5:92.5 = 73.6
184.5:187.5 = 82.6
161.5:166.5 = 88.4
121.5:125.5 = 93.5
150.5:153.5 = 94.3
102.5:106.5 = 95.5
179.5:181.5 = 87.6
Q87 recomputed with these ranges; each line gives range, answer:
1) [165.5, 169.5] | 88.9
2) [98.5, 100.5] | 86.6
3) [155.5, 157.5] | 92.5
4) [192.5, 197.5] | 82.8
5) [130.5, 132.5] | 97.6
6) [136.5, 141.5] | 94.9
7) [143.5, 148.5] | 95.8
